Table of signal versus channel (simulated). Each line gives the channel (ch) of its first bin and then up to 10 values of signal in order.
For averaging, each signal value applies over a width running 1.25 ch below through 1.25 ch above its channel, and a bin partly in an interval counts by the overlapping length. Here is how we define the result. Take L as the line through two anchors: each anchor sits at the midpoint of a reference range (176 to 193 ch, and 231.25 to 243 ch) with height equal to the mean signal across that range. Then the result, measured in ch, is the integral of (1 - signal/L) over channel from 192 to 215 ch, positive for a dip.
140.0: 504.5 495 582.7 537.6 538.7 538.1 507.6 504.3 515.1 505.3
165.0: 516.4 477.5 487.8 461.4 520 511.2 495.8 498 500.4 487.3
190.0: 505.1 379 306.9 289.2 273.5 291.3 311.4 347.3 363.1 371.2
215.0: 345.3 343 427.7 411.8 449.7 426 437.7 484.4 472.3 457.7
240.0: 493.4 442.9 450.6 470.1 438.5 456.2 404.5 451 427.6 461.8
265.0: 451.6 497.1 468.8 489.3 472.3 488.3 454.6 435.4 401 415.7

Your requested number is 7.47 ch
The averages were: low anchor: 488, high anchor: 472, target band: 325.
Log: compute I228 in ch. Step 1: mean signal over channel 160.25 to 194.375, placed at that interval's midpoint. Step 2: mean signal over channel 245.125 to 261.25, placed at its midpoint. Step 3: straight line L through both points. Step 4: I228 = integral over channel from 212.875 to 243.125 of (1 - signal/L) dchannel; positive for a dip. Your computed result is 1.7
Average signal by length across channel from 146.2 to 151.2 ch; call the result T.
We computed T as 539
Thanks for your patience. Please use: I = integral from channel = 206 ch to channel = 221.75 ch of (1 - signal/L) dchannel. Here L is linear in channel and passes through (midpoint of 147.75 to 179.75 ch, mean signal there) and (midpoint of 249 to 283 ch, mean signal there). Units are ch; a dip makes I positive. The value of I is 3.8 ch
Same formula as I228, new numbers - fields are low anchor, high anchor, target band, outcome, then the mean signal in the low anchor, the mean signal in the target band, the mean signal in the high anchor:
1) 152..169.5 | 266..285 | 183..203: 4.41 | 507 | 387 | 467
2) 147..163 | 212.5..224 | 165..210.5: 3.19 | 521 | 421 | 382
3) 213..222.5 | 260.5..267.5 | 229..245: -2.03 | 377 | 464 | 461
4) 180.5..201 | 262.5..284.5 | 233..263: -0.25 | 410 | 453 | 467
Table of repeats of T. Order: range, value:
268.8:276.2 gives 477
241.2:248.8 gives 455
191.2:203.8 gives 309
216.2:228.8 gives 411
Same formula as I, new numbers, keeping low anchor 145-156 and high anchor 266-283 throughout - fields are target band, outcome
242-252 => 0.7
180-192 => 0.7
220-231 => 1.5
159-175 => 1.0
